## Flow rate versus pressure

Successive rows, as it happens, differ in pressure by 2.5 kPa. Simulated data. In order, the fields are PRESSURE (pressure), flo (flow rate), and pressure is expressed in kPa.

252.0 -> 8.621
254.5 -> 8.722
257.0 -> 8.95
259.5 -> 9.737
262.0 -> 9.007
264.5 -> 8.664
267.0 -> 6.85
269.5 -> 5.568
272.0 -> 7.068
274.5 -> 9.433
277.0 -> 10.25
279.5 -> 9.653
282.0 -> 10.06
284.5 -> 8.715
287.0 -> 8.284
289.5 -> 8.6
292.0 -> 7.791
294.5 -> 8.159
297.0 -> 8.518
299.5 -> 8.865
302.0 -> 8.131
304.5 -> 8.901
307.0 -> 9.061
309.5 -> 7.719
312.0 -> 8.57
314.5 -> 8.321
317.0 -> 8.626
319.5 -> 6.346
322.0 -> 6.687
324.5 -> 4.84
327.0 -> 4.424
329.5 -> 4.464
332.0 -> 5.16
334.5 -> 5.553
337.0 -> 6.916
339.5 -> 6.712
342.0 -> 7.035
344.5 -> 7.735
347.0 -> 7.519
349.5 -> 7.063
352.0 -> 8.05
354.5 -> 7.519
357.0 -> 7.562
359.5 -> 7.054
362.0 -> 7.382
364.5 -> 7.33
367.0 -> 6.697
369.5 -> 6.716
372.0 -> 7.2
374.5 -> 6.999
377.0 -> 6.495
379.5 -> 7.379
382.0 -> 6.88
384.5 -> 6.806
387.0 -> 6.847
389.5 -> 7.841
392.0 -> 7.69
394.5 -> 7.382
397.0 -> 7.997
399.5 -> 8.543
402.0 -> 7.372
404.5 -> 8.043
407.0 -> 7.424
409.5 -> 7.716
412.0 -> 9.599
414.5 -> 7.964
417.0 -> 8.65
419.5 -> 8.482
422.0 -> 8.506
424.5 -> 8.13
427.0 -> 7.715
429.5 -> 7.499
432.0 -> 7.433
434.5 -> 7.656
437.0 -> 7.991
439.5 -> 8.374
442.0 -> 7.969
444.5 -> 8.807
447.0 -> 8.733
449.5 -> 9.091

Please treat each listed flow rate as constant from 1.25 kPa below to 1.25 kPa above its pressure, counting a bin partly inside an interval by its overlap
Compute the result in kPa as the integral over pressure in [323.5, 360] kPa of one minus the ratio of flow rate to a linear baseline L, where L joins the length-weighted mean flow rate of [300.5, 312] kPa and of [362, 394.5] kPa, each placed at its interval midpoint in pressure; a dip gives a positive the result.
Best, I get 5.9 kPa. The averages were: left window 8.47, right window 7.1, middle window 6.51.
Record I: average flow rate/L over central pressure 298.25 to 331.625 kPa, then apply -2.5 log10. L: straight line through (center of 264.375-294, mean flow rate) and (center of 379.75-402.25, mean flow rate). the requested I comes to 0.12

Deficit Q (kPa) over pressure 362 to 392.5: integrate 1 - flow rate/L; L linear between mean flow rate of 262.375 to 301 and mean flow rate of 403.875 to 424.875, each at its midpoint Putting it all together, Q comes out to 4.62 kPa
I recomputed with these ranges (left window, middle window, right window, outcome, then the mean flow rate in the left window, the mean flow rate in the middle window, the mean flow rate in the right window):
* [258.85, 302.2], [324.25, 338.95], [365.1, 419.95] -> 0.452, 8.51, 5.32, 7.56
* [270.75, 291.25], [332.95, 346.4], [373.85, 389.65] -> 0.152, 8.98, 6.79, 6.98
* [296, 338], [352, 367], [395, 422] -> 0.034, 7.12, 7.37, 8.17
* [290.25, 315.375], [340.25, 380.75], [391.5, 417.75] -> 0.137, 8.41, 7.23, 8.03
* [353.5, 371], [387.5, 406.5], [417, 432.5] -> -0.018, 7.18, 7.78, 8.04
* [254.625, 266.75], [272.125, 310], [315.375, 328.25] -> -0.163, 8.87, 8.78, 6.25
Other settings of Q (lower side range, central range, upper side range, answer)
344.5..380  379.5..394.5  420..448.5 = 0.57 kPa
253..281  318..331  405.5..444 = 4.61 kPa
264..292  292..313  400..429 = -0.17 kPa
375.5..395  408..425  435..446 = -1.44 kPa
